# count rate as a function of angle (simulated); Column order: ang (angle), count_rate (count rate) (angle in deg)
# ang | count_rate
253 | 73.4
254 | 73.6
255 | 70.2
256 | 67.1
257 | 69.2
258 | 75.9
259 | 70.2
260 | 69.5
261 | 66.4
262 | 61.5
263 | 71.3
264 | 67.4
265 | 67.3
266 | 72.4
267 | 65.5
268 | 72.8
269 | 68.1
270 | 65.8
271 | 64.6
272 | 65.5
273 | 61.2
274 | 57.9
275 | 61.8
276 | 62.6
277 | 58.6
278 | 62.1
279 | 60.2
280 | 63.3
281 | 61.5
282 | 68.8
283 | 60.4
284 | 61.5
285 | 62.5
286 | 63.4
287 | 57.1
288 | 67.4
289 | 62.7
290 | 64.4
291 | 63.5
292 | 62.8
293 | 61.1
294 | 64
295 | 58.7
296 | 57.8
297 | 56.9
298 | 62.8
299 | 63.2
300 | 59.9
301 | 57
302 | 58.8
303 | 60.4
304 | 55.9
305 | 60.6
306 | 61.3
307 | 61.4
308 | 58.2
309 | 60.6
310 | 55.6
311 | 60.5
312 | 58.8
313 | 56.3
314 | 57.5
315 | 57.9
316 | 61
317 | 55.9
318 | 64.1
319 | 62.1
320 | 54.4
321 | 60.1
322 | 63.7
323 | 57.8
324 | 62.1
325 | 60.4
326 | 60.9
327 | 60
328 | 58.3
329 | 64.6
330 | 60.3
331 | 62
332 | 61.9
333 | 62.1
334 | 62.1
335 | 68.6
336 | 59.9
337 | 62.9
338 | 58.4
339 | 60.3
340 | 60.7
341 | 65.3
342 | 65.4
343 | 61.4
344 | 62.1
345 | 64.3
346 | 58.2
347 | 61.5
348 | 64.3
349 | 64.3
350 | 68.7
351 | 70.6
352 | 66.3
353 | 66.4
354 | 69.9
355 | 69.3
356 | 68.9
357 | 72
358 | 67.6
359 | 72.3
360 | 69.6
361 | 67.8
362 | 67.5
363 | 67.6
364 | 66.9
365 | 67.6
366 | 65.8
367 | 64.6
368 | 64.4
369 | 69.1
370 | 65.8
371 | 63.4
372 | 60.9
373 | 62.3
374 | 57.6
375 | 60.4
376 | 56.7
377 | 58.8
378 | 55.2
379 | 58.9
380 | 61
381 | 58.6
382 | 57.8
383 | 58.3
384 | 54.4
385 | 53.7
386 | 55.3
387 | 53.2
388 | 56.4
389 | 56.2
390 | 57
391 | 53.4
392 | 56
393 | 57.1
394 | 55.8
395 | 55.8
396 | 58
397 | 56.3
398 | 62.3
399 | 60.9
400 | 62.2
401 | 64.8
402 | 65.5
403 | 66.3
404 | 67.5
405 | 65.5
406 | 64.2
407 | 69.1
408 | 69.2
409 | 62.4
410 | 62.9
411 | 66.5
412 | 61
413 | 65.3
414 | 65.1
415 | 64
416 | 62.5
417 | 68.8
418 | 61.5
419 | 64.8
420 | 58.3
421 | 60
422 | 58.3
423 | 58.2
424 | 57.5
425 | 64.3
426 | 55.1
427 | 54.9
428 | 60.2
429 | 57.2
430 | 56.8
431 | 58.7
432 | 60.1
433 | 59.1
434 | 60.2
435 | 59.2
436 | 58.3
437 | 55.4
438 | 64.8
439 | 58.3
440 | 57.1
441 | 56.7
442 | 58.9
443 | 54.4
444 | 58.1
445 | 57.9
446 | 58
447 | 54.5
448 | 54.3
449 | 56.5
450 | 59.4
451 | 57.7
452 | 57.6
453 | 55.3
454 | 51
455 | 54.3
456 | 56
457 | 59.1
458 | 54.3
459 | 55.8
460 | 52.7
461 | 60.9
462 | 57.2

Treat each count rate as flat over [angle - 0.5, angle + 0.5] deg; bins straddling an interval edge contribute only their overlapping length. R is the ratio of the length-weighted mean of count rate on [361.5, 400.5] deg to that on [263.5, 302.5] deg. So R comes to 0.95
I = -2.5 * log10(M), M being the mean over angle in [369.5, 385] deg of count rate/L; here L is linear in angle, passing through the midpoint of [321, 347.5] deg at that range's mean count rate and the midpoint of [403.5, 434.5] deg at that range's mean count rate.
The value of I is 0.05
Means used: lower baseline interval 61.7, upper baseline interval 61.9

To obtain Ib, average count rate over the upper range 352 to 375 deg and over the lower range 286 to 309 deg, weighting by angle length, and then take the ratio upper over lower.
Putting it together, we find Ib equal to 1.09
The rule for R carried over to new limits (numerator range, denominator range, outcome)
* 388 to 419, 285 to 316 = 1.03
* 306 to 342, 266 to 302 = 0.97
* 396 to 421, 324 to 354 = 1.01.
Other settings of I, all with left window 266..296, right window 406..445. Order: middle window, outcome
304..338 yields 0.038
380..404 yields 0.053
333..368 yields -0.061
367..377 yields -0.012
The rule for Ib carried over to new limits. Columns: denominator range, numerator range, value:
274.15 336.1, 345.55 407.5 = 1.03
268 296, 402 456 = 0.96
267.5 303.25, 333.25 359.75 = 1.05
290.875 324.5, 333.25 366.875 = 1.10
